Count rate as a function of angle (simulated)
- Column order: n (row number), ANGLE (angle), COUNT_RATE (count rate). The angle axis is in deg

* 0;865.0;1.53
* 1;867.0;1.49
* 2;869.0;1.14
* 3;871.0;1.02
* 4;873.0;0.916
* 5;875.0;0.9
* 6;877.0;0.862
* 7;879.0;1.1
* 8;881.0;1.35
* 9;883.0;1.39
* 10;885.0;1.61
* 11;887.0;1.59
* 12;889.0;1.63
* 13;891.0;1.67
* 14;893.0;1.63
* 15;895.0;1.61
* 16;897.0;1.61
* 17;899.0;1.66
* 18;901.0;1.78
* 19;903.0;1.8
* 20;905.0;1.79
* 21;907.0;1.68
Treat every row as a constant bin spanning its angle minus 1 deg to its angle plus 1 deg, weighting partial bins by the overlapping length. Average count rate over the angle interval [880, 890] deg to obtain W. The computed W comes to 1.51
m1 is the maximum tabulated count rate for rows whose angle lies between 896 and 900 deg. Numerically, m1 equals 1.66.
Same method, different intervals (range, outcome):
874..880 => 1.1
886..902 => 1.78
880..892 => 1.67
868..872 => 1.14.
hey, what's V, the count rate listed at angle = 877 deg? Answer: 0.862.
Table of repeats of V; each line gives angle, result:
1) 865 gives 1.53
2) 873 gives 0.916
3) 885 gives 1.61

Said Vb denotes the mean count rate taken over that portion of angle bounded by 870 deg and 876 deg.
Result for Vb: 0.945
